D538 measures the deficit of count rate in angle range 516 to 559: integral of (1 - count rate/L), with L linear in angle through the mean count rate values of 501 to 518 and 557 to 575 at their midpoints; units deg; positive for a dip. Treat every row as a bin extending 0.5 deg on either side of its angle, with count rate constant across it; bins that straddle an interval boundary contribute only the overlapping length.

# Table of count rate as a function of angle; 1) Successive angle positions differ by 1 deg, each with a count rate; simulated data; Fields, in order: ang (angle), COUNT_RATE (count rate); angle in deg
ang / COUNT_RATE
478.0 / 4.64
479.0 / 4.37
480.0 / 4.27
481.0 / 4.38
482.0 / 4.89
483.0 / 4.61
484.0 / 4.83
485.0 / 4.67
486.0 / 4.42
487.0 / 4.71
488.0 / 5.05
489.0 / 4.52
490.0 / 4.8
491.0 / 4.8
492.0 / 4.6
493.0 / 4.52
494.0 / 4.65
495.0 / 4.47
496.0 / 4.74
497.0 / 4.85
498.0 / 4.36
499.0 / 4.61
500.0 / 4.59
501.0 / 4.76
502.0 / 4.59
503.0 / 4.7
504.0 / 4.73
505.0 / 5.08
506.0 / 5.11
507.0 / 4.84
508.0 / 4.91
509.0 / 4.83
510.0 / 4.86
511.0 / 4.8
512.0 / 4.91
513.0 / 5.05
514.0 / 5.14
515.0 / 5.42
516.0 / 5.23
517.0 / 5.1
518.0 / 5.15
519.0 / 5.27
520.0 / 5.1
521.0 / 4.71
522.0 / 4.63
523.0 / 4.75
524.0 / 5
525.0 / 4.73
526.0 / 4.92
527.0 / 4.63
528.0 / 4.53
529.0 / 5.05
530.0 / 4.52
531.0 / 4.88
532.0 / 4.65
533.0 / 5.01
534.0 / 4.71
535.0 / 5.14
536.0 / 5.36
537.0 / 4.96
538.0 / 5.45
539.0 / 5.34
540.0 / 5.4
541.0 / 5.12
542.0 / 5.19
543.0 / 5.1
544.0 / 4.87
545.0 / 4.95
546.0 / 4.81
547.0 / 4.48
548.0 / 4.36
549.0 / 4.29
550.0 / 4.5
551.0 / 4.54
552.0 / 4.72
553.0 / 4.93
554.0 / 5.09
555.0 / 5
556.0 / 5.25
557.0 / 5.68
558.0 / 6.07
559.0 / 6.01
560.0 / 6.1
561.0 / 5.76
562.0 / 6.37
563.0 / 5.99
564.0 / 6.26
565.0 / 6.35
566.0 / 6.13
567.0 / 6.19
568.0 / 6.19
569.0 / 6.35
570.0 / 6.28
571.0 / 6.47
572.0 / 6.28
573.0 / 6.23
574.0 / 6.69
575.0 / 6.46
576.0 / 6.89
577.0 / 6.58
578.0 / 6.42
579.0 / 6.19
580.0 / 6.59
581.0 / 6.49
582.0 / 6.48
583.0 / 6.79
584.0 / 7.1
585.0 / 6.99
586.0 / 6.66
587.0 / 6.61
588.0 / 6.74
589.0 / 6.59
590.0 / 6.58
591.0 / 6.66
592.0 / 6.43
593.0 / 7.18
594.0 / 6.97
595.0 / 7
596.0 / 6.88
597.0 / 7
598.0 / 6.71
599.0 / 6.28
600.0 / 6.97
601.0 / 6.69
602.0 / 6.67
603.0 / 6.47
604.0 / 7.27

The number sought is 4.6 deg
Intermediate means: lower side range 4.96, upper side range 6.21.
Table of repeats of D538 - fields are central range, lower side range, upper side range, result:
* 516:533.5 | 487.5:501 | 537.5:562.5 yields 0.2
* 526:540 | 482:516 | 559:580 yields 1.4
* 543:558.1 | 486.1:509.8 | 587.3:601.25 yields 2.5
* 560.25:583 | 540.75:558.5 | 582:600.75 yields -1.7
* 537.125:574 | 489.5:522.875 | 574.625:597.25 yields 3.1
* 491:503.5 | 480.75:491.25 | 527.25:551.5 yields 0.3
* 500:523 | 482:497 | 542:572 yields 0.0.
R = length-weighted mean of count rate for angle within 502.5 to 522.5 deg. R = 4.98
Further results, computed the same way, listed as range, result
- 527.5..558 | 4.95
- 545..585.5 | 5.9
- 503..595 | 5.56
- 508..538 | 4.94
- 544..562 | 5.12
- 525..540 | 4.95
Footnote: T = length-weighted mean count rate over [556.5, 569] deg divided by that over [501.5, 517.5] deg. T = 1.2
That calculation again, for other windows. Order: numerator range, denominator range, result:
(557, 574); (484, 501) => 1.33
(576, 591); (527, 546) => 1.33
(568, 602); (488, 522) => 1.37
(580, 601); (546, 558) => 1.39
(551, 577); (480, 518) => 1.25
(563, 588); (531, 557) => 1.31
